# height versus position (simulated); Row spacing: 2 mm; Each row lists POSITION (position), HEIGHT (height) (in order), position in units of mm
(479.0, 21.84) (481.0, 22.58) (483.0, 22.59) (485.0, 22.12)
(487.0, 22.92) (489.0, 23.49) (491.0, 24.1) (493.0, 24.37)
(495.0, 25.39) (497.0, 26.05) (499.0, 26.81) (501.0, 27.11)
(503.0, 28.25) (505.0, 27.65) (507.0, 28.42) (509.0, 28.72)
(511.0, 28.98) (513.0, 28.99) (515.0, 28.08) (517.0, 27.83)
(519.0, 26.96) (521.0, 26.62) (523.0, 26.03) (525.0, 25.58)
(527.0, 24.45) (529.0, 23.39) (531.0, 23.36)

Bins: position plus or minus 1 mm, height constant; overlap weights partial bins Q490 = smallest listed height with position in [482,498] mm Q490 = 22.12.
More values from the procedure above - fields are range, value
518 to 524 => 26.03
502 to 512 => 27.65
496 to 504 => 26.05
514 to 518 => 27.83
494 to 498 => 25.39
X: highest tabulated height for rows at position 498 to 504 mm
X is 28.25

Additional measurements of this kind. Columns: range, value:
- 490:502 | 27.11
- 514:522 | 28.08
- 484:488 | 22.92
